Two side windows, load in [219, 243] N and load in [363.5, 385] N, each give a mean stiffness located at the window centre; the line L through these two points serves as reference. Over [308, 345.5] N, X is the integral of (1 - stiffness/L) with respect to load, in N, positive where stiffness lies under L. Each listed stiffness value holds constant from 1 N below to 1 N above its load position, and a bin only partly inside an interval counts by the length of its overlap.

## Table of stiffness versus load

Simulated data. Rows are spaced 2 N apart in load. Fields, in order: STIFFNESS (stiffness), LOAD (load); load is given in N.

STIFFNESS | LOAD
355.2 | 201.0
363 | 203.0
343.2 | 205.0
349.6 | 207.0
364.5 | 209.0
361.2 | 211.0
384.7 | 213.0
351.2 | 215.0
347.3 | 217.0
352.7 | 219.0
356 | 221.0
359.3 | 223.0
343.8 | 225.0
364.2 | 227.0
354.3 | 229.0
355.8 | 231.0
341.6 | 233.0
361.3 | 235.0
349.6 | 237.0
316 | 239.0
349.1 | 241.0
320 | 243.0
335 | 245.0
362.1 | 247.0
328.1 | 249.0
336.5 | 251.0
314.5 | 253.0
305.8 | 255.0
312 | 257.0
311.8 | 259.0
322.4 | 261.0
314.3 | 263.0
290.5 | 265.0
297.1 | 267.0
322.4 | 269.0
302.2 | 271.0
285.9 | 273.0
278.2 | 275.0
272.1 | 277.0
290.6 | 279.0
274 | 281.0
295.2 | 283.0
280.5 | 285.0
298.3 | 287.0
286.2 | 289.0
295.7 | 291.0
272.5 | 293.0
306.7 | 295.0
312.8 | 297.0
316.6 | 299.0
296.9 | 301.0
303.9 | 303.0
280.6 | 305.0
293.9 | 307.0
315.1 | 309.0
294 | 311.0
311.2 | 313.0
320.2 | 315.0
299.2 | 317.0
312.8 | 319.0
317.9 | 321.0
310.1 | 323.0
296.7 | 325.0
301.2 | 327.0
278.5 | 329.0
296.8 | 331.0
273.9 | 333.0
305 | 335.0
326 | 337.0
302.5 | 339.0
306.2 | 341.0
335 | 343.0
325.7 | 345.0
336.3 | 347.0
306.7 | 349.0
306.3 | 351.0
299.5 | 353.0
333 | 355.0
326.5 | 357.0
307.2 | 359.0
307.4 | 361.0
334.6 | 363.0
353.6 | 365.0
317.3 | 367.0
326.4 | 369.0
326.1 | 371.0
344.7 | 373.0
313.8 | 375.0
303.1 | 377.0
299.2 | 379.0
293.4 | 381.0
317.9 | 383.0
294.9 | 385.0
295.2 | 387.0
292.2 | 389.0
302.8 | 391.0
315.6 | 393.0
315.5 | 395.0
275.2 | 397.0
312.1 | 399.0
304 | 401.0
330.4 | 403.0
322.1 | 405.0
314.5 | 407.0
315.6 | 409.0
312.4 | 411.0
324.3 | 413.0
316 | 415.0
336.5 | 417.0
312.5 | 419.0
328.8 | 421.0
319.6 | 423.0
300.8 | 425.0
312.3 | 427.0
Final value 2.54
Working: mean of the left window 349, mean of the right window 319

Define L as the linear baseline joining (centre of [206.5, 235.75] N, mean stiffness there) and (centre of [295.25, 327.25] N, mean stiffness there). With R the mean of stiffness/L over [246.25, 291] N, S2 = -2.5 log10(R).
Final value 0.091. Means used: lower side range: 357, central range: 303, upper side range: 305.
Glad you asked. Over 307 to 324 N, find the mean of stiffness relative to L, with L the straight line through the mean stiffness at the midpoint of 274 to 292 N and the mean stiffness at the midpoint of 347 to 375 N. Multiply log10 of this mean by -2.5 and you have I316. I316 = -0.03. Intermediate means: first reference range 286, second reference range 322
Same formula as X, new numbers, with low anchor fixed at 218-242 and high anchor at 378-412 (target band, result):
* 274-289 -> 2.3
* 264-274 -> 1.2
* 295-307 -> 1.1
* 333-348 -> 0.2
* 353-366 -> -0.4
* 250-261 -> 0.9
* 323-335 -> 1.2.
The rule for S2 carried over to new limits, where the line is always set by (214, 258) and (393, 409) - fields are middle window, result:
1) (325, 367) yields 0.03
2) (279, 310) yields 0.12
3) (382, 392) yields 0.05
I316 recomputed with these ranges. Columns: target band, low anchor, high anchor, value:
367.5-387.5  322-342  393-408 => -0.02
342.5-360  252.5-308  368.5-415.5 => -0.05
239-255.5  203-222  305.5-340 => 0.03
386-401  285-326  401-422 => 0.06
